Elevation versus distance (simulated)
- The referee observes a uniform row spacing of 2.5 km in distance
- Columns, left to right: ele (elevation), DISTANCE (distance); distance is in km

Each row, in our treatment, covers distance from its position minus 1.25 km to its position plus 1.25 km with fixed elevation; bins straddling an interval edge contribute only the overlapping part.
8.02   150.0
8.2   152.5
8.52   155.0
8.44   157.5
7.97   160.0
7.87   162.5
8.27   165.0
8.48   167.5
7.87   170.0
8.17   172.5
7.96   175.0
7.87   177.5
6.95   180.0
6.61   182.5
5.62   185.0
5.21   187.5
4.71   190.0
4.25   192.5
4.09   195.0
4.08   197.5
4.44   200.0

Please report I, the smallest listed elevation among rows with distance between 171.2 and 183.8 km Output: 6.61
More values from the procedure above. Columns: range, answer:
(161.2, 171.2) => 7.87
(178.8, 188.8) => 5.21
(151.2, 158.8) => 8.2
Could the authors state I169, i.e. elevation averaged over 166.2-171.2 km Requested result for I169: 8.18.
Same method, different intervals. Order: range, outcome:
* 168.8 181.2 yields 7.77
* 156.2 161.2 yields 8.21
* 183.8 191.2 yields 5.18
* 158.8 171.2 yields 8.09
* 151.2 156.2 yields 8.35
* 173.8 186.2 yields 7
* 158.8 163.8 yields 7.92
